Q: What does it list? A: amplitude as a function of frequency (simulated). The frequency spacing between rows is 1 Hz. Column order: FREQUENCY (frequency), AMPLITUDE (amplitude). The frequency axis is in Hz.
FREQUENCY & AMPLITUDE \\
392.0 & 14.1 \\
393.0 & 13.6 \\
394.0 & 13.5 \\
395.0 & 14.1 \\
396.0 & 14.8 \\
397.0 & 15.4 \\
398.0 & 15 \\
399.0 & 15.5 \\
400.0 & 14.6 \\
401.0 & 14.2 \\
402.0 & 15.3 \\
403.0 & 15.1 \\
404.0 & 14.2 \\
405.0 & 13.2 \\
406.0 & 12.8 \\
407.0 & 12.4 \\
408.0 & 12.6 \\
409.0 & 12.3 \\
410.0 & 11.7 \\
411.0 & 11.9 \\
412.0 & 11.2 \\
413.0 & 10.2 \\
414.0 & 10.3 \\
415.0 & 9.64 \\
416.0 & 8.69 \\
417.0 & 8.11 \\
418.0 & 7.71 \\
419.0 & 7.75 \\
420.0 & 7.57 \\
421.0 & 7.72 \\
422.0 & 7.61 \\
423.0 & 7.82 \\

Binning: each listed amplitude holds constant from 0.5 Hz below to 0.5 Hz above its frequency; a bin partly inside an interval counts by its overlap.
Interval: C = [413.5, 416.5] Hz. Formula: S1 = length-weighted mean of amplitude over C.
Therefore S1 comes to 9.54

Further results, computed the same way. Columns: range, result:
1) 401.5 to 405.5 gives 14.4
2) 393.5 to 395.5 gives 13.8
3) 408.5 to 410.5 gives 12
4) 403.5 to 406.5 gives 13.4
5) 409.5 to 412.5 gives 11.6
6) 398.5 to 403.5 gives 14.9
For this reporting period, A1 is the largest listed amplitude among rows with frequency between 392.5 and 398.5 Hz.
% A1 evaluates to 15.4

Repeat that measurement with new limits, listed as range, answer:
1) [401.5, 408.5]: 15.3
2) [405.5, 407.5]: 12.8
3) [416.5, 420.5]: 8.11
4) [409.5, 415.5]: 11.9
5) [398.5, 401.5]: 15.5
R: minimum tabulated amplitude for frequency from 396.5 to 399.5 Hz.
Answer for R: 15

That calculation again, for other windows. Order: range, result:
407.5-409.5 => 12.3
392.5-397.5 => 13.5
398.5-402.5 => 14.2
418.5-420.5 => 7.57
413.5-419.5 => 7.71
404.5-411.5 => 11.7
